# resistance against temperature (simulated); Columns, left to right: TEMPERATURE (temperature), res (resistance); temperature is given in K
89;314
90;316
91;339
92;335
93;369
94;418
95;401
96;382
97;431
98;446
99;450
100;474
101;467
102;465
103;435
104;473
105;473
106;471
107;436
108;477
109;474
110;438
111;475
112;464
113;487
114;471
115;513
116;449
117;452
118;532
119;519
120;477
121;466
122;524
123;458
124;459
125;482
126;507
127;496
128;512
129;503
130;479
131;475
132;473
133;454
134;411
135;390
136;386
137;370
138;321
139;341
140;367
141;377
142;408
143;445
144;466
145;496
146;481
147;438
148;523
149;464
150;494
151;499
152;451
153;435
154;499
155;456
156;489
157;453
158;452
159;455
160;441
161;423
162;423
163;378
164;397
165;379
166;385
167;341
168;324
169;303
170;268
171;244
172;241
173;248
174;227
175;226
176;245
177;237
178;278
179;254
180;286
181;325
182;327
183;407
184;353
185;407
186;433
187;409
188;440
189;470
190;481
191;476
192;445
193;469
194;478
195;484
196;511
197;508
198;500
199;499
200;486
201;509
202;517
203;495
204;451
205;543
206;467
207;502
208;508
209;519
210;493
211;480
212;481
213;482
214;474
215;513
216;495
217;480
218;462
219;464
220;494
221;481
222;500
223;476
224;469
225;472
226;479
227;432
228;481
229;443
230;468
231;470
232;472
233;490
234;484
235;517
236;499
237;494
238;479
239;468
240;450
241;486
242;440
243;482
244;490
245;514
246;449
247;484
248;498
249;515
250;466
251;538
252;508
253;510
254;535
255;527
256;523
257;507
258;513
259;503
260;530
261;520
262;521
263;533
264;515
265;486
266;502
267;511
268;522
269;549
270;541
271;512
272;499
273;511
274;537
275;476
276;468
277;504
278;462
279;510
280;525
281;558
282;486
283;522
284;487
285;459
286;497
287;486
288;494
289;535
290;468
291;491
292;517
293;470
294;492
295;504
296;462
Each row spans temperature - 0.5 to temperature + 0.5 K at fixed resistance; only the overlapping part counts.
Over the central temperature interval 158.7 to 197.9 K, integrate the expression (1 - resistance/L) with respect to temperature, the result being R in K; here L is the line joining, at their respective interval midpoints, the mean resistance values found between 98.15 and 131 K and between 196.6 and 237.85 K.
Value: 9.1 K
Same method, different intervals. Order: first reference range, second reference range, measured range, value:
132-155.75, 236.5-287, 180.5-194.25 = 1.1 K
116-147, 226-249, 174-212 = 3.1 K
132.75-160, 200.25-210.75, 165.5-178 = 5.1 K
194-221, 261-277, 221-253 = 1.3 K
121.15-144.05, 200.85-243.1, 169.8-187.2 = 6.1 K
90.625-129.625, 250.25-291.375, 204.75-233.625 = 0.7 K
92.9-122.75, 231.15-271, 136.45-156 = 1.4 K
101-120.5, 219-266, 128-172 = 5.4 K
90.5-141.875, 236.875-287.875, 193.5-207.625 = -0.5 K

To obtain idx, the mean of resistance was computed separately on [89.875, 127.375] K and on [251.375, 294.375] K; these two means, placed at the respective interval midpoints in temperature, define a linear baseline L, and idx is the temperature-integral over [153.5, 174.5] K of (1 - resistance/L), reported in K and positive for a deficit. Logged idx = 4.4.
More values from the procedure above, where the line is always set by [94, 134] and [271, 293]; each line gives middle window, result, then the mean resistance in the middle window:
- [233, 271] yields -0.70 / 503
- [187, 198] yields 0.20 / 474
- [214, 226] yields 0.15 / 482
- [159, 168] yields 1.55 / 395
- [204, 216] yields -0.21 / 495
